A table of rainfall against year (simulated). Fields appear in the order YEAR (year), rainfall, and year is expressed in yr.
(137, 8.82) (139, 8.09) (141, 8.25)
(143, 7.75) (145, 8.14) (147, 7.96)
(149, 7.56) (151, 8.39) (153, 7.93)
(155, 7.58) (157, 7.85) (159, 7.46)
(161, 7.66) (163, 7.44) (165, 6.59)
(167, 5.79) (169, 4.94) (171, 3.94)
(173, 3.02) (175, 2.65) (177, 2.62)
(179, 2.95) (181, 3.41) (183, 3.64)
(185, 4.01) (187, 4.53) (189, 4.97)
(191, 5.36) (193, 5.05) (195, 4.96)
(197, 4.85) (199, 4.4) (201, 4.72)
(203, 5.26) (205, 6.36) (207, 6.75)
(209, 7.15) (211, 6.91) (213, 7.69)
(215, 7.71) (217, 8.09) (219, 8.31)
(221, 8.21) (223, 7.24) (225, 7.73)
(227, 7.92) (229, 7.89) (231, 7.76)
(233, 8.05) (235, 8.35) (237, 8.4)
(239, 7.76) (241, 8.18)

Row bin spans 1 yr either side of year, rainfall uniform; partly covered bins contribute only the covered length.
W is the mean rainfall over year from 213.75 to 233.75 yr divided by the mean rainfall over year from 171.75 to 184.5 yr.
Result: 2.54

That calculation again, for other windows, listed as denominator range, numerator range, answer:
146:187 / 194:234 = 1.22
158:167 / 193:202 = 0.67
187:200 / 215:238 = 1.63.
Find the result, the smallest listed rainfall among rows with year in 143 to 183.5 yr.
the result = 2.62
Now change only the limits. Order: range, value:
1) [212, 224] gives 7.24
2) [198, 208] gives 4.4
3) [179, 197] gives 2.95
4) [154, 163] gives 7.44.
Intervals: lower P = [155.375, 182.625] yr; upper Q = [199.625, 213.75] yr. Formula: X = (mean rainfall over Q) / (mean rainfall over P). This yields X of 1.24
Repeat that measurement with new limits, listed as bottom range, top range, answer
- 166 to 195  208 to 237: 1.91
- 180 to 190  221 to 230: 1.89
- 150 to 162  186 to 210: 0.69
